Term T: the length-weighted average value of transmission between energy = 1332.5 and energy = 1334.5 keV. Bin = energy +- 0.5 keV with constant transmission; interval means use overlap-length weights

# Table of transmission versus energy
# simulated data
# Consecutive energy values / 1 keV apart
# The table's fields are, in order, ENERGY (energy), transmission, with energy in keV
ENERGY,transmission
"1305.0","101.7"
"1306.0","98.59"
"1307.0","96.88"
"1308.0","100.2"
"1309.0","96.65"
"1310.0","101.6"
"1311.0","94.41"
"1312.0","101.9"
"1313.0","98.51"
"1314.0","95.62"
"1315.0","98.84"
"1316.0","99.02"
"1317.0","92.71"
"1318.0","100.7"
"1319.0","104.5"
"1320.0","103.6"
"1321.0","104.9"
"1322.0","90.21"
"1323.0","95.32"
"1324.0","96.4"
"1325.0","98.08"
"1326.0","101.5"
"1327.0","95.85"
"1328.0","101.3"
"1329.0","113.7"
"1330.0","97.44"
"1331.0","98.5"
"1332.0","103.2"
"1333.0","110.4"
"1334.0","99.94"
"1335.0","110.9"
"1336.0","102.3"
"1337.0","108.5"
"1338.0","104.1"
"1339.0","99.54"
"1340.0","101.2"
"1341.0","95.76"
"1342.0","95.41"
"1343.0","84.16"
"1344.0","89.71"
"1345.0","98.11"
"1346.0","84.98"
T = 105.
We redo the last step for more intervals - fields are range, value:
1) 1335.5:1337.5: 105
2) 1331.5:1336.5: 105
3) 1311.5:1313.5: 100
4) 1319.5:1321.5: 104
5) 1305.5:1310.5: 98.8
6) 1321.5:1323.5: 92.8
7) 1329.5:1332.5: 99.7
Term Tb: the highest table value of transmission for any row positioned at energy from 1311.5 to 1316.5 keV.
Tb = 101.9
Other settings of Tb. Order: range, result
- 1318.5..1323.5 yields 104.9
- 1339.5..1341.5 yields 101.2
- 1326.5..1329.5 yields 113.7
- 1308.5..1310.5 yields 101.6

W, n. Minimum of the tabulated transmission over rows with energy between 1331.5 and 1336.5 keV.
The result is 99.94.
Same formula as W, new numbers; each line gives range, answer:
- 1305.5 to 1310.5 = 96.65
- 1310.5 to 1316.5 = 94.41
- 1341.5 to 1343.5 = 84.16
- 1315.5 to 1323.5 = 90.21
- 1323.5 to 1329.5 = 95.85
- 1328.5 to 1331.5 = 97.44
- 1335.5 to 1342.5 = 95.41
